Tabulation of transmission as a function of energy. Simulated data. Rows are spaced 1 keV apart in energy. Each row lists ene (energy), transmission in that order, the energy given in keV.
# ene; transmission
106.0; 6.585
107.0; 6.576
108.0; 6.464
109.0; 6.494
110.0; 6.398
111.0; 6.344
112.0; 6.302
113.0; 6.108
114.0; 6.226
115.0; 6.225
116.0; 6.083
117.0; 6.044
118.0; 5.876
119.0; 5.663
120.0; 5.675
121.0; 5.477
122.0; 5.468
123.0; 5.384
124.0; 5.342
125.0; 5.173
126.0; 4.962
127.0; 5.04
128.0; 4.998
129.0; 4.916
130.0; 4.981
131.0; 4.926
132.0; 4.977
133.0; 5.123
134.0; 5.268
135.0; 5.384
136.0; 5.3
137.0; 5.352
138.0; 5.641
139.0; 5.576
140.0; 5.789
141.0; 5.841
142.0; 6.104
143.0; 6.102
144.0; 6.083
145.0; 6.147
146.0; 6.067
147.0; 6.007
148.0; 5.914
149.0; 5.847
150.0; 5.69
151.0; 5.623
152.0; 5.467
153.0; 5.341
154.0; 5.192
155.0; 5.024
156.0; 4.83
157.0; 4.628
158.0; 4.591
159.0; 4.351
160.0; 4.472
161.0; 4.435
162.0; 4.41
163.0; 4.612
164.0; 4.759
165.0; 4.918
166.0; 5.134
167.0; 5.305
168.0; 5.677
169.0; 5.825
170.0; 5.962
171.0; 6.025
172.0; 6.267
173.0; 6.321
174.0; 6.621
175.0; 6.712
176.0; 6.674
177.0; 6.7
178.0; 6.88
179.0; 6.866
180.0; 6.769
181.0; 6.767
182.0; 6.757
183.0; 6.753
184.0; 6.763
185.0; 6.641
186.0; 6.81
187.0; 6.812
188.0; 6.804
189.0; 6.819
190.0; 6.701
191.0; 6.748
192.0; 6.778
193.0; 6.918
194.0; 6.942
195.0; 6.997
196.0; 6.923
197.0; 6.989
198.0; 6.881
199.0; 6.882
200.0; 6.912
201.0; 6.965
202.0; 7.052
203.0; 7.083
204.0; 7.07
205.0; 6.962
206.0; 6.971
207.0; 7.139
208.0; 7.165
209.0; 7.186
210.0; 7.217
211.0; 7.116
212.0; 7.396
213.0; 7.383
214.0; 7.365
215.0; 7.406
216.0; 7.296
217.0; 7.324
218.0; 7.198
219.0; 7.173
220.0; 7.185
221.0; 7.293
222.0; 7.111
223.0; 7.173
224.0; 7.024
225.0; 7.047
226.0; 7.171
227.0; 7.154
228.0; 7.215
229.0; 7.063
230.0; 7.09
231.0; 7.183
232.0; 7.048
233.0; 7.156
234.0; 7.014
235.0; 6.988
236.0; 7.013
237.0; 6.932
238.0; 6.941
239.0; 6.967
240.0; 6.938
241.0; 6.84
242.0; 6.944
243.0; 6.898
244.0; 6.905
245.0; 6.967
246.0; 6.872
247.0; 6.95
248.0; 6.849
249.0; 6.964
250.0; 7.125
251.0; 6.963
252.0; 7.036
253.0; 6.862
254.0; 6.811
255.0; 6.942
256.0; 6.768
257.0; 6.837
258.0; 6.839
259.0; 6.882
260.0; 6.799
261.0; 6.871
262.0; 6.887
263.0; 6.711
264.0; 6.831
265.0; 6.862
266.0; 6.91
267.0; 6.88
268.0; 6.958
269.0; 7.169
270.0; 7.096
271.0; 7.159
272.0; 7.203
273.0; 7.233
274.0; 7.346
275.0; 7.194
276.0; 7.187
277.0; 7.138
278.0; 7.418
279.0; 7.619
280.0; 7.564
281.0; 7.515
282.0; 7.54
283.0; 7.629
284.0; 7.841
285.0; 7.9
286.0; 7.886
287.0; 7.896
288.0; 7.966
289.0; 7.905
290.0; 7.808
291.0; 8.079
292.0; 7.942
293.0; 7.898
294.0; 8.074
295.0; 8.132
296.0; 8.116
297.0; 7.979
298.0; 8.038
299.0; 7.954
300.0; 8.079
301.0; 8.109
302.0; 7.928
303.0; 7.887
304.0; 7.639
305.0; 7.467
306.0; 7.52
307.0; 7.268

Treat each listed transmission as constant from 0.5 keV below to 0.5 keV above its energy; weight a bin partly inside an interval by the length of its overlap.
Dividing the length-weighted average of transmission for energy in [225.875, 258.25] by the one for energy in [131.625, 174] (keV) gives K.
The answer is 1.3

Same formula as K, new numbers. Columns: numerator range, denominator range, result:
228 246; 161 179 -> 1.21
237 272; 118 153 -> 1.26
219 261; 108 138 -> 1.25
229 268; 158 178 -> 1.25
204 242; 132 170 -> 1.33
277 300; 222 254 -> 1.12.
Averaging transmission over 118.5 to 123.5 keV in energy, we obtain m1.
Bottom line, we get 5.53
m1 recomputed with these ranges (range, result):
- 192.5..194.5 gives 6.93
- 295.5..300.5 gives 8.03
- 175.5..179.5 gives 6.78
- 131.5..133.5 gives 5.05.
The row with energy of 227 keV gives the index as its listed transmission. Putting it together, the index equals 7.154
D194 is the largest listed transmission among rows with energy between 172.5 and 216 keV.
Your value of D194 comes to 7.406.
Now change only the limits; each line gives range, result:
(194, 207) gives 7.139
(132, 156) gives 6.147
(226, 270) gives 7.215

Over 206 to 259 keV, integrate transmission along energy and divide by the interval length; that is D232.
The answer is 7.06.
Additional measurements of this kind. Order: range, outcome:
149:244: 6.54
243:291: 7.19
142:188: 5.83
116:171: 5.36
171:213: 6.87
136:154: 5.77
